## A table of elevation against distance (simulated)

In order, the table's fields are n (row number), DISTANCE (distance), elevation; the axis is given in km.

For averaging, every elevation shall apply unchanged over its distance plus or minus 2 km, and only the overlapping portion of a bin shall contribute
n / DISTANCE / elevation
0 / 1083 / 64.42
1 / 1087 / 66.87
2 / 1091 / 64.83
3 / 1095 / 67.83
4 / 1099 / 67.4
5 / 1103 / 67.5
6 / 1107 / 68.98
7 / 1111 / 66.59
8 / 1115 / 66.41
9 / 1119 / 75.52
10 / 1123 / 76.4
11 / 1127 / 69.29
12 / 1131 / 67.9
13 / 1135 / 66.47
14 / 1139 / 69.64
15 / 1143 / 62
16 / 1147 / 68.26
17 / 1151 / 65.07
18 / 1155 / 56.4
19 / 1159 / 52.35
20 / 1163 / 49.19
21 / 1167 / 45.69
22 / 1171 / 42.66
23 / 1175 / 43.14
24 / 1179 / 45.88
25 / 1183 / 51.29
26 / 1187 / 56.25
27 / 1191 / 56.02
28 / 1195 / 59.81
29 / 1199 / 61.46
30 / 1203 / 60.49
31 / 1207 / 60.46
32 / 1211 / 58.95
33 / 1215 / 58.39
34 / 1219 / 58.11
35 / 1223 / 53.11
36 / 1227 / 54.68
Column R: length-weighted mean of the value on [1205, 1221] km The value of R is 59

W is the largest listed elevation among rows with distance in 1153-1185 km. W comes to 56.4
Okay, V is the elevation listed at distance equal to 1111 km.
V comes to 66.59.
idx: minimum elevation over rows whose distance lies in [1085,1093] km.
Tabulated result 64.83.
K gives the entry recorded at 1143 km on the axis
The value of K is 62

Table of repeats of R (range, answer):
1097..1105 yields 67.5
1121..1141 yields 69.9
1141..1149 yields 65.1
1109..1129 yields 70.8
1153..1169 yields 50.9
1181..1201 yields 57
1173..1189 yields 49.1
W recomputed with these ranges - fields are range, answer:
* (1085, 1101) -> 67.83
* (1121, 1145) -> 76.4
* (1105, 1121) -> 75.52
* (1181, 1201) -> 61.46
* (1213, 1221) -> 58.39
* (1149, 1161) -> 65.07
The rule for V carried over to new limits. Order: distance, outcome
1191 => 56.02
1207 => 60.46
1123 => 76.4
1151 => 65.07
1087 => 66.87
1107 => 68.98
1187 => 56.25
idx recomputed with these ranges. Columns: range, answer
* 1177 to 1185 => 45.88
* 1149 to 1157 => 56.4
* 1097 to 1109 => 67.4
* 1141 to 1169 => 45.69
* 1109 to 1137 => 66.41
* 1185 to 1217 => 56.02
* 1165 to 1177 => 42.66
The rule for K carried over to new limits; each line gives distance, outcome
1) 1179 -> 45.88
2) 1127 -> 69.29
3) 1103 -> 67.5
